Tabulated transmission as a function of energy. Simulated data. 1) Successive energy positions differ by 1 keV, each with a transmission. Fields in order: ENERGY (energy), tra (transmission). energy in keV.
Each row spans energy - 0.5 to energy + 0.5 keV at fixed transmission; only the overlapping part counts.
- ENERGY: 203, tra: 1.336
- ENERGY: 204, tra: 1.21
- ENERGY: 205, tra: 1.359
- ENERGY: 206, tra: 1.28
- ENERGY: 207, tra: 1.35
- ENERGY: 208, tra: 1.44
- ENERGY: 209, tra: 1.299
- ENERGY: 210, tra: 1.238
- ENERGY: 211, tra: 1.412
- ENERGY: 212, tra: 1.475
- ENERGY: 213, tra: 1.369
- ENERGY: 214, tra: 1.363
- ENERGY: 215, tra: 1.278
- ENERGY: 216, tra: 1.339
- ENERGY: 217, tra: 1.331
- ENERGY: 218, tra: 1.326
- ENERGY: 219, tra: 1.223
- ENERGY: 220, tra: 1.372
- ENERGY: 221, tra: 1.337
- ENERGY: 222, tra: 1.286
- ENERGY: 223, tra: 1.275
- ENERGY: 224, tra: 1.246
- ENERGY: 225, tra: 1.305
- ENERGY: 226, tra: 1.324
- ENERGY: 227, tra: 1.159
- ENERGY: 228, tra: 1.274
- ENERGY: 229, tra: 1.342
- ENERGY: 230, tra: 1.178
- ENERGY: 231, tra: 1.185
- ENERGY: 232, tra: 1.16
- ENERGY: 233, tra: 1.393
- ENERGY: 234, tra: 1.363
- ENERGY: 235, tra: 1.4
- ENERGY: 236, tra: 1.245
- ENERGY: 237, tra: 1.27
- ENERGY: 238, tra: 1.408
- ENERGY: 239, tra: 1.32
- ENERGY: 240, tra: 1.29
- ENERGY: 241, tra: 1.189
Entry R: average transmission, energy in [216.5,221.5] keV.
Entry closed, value 1.32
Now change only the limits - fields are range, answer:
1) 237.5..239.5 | 1.36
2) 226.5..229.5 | 1.26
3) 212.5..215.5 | 1.34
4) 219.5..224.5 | 1.3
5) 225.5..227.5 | 1.24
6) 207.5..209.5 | 1.37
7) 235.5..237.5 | 1.26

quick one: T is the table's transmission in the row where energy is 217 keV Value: 1.331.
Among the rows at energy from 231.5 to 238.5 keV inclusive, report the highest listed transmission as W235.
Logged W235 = 1.408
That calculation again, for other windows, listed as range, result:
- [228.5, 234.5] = 1.393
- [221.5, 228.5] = 1.324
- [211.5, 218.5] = 1.475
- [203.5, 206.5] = 1.359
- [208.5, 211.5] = 1.412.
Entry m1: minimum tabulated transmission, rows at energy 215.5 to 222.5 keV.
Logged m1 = 1.223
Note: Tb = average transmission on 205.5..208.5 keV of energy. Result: 1.36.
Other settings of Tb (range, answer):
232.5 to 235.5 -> 1.39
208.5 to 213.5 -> 1.36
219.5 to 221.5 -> 1.35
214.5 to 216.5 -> 1.31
